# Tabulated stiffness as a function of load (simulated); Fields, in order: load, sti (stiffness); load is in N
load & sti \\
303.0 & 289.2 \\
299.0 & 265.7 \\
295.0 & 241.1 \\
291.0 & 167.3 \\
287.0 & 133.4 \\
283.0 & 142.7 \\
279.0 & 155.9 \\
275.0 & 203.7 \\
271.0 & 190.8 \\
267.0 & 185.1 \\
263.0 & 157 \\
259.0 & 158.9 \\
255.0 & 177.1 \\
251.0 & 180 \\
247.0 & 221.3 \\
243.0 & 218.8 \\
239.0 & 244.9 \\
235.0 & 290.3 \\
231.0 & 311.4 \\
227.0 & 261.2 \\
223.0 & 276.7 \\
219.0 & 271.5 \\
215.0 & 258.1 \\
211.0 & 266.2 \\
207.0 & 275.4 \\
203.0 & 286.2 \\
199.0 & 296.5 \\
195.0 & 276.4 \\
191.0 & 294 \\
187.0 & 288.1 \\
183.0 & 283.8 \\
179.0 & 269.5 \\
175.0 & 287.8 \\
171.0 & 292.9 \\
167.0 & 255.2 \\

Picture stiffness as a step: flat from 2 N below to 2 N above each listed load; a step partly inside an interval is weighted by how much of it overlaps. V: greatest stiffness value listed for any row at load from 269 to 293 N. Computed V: 203.7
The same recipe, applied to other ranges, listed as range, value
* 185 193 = 294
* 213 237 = 311.4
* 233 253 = 290.3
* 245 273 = 221.3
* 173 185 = 287.8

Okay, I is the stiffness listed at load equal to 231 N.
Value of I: 311.4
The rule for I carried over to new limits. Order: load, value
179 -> 269.5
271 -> 190.8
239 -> 244.9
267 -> 185.1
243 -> 218.8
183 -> 283.8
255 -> 177.1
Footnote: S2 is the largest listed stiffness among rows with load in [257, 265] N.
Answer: 158.9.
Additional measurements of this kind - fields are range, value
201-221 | 286.2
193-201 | 296.5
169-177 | 292.9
